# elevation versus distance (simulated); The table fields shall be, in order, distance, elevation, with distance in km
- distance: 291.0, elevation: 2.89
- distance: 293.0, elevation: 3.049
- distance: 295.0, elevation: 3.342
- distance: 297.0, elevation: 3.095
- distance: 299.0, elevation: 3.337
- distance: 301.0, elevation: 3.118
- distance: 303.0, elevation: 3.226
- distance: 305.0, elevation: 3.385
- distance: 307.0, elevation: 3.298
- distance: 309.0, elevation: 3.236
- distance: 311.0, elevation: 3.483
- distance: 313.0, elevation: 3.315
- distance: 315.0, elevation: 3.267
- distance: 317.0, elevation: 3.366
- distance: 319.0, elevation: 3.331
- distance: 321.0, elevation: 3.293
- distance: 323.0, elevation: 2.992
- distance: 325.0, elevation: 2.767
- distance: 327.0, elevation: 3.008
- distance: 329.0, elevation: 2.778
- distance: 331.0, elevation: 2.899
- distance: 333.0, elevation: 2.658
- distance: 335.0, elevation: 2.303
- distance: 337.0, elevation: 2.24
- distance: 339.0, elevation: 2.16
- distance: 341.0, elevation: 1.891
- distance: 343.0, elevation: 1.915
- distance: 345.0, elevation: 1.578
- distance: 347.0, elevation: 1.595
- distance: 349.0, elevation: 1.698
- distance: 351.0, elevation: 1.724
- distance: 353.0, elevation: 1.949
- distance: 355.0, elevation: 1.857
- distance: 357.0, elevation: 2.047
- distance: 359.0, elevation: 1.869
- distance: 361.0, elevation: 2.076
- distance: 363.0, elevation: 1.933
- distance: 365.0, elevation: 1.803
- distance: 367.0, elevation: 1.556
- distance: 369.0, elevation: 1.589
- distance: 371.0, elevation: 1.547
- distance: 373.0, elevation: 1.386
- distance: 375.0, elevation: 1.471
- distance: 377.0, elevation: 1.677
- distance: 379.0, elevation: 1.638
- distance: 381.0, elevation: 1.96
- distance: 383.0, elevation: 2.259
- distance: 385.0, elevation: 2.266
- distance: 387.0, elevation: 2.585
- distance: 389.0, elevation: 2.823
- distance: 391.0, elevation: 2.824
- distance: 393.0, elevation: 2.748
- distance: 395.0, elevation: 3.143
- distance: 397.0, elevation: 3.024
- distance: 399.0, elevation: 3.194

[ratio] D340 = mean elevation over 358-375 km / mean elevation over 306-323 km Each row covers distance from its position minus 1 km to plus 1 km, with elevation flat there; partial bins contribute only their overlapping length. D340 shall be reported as 0.52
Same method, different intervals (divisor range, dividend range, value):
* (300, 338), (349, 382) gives 0.57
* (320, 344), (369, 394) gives 0.81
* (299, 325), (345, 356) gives 0.54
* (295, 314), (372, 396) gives 0.68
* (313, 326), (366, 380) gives 0.49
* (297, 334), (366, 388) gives 0.58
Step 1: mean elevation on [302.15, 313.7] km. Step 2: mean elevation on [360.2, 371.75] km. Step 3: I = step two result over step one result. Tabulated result 0.53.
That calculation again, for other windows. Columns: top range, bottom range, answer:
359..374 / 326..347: 0.74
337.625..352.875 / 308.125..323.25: 0.55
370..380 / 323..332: 0.54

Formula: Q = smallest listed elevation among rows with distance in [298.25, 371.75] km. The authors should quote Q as 1.547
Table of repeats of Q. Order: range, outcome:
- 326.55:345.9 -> 1.578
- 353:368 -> 1.556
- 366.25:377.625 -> 1.386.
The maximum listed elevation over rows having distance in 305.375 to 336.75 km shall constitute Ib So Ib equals 3.483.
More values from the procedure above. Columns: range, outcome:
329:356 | 2.899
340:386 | 2.266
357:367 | 2.076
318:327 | 3.331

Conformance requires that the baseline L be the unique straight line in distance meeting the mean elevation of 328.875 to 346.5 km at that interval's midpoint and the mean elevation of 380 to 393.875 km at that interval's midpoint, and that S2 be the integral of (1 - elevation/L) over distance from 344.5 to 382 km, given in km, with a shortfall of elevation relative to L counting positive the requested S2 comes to 9.9 km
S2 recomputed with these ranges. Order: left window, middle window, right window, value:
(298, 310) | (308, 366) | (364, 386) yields 3.1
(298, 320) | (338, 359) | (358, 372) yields 3.5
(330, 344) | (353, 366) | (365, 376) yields -1.1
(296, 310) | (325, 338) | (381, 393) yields 1.5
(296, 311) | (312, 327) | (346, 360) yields -2.1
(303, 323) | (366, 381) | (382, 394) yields 6.3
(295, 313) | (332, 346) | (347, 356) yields 0.5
